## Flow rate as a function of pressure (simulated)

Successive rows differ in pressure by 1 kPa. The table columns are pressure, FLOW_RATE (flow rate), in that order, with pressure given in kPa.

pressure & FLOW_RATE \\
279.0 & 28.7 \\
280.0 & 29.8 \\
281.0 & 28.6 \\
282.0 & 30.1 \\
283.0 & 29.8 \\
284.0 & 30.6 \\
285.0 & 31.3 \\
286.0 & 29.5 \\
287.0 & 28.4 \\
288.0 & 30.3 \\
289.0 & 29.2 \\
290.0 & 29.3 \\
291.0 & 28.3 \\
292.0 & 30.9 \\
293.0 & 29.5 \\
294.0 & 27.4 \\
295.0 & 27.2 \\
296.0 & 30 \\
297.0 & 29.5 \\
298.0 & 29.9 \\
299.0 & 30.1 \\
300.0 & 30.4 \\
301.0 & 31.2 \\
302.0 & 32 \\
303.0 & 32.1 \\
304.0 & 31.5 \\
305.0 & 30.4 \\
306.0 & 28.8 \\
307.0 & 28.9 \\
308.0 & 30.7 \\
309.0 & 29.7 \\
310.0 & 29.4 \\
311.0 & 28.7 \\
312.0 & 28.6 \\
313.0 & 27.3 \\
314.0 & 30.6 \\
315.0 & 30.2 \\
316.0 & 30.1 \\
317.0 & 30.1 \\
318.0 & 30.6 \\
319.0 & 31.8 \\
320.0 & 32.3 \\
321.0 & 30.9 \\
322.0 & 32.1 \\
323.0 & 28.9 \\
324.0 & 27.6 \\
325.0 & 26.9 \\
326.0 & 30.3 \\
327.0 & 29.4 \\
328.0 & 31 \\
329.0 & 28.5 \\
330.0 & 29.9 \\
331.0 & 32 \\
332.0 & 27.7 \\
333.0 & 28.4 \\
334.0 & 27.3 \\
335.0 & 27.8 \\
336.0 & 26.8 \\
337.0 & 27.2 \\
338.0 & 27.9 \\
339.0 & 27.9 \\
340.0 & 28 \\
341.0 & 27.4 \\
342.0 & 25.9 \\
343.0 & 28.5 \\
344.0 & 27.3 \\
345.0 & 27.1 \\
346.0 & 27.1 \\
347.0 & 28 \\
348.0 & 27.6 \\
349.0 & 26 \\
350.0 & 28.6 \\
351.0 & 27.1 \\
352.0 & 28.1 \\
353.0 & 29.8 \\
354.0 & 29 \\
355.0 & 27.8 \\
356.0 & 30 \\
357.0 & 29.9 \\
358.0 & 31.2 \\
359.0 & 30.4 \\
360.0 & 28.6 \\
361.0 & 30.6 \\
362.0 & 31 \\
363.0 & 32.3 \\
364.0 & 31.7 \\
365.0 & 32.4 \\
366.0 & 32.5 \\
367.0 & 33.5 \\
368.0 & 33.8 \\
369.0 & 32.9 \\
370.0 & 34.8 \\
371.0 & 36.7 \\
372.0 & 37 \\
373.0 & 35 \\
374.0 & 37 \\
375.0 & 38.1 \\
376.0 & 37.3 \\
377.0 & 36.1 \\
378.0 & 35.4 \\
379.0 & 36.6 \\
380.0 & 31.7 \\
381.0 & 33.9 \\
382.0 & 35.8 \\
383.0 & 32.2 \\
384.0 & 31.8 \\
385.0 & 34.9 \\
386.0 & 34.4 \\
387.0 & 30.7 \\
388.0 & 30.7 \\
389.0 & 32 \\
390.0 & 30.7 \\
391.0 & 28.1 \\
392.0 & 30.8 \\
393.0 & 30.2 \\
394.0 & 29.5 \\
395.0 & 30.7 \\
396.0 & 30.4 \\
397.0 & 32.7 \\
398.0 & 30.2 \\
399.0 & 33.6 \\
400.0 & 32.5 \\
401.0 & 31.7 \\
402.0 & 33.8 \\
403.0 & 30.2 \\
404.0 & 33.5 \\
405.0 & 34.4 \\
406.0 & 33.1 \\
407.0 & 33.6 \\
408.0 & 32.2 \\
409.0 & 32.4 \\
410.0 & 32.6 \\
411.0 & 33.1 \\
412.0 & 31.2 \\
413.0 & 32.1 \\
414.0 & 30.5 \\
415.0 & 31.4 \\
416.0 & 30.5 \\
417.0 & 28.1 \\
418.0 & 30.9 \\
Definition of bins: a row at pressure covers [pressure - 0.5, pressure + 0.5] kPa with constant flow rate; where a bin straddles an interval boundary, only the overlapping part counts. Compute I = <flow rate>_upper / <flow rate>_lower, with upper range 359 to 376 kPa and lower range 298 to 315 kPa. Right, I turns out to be 1.12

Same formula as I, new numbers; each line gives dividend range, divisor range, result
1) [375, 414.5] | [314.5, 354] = 1.13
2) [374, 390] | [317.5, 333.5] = 1.14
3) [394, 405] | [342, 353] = 1.16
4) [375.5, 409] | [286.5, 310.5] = 1.09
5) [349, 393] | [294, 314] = 1.08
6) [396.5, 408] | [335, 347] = 1.19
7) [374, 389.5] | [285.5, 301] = 1.16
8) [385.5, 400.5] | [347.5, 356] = 1.11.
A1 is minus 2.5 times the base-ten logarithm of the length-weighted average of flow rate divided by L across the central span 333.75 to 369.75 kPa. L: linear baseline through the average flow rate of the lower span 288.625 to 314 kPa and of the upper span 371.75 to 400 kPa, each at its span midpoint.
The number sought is 0.09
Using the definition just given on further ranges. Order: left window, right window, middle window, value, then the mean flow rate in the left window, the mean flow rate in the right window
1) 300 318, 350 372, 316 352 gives 0.07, 30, 31.2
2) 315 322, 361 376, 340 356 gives 0.18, 31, 34.2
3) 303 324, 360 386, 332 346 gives 0.16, 30.1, 34.1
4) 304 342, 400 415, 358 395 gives -0.06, 29.2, 32.4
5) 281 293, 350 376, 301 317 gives 0.02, 29.7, 32.1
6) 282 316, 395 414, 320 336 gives 0.04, 29.8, 32.3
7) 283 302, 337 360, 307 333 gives -0.03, 29.7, 28.2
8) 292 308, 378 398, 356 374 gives -0.04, 30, 32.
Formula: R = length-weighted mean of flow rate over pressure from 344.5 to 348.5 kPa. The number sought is 27.5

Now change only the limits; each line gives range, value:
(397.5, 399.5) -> 31.9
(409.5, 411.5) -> 32.9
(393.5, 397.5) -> 30.8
